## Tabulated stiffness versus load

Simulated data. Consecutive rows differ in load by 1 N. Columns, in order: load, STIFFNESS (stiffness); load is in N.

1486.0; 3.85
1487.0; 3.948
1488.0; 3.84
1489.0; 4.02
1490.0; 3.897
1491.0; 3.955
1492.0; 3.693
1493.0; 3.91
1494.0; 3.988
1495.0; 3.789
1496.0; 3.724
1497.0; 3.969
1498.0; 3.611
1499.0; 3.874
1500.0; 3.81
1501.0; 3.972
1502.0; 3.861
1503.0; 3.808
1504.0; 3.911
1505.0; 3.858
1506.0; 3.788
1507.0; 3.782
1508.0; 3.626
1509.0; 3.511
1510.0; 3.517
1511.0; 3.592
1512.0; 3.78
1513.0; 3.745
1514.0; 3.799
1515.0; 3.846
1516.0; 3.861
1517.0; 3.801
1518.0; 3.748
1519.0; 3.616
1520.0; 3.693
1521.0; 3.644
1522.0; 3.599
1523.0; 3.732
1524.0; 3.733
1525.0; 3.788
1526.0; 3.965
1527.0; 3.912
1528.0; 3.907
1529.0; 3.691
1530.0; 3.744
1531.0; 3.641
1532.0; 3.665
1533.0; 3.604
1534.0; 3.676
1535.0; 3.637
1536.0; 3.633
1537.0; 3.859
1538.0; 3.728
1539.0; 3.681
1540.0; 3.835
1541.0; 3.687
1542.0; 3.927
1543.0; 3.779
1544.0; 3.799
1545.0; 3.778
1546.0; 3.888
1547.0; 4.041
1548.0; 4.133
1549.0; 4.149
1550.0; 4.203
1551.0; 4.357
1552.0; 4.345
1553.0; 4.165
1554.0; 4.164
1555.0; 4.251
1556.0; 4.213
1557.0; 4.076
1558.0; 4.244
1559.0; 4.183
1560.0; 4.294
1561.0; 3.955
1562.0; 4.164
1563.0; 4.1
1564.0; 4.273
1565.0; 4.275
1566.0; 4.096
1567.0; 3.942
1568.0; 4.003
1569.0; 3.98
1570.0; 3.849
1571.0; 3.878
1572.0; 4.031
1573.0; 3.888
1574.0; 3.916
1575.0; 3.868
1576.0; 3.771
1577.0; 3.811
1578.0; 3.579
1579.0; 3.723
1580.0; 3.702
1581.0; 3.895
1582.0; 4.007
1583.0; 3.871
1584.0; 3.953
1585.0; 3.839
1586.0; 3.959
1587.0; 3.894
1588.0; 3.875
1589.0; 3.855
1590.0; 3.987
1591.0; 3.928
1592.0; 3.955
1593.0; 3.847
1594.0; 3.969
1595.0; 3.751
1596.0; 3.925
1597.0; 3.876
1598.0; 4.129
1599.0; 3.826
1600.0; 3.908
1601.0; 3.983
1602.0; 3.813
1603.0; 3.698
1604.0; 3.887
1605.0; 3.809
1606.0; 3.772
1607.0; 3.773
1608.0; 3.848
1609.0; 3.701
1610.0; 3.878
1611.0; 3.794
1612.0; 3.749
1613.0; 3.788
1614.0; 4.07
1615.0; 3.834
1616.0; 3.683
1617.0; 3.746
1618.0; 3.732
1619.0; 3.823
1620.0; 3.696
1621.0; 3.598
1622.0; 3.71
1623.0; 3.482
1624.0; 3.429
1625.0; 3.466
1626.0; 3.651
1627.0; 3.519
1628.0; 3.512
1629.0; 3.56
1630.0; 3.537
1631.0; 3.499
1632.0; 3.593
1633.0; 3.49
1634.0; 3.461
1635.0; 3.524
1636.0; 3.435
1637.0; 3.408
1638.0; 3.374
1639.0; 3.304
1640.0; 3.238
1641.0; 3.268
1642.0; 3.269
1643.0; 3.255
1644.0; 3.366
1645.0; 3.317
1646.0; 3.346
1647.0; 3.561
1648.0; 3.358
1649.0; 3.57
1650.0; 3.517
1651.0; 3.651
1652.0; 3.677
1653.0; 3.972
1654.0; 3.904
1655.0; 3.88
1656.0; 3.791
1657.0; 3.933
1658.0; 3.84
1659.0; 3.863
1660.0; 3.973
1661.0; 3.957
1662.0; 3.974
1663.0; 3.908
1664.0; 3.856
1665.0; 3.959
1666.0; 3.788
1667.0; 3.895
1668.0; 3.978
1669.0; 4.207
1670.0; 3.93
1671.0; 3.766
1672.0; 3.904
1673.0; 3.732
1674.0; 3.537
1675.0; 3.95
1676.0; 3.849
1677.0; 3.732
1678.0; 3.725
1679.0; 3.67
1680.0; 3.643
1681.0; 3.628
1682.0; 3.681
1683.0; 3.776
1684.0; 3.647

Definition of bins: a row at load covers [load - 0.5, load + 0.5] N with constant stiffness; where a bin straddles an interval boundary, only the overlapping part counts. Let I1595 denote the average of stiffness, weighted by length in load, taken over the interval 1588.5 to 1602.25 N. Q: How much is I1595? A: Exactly 3.91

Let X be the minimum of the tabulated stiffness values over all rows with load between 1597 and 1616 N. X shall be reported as 3.683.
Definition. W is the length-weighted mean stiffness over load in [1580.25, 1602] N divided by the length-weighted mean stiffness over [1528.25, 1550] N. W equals 1.03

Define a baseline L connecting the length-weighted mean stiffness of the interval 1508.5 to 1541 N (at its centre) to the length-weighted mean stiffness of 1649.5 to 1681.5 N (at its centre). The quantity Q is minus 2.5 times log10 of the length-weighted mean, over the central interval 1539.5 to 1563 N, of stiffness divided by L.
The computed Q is -0.09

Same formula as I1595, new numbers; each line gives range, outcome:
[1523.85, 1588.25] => 3.93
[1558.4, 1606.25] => 3.93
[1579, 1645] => 3.7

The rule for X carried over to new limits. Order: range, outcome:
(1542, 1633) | 3.429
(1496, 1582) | 3.511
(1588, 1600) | 3.751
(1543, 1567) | 3.778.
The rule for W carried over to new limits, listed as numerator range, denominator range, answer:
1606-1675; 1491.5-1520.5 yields 0.97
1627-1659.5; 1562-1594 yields 0.90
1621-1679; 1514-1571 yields 0.93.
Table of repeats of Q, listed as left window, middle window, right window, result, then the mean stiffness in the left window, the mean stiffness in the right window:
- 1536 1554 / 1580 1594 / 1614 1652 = -0.05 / 3.96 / 3.52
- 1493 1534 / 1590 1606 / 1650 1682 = -0.02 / 3.76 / 3.83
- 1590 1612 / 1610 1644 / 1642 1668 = 0.07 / 3.86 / 3.72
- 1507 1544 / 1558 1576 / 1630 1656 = -0.11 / 3.73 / 3.5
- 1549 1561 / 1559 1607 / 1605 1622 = 0.02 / 4.21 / 3.78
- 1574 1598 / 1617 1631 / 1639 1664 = 0.04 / 3.87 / 3.64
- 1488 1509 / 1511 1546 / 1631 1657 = 0.00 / 3.83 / 3.51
